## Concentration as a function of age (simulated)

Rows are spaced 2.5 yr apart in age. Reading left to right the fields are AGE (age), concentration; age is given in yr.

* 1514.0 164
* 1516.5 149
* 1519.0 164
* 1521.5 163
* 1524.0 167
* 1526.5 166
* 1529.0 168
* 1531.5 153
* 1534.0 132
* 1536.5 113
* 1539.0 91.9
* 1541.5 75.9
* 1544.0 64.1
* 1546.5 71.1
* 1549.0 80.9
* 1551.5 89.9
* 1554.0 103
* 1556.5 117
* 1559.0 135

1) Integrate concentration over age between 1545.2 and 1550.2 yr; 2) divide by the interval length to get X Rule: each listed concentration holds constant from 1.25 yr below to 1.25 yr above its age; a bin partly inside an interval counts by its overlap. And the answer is 75.8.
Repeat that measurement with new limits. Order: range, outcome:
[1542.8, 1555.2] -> 81.8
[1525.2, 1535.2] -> 155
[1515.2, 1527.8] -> 162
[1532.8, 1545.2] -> 95.4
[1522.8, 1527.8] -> 167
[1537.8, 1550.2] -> 76.7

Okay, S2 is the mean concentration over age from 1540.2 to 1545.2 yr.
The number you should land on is 70.3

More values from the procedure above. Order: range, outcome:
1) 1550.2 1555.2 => 96.2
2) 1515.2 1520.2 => 156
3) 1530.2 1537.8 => 133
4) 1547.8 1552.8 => 85.6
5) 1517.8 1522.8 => 164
